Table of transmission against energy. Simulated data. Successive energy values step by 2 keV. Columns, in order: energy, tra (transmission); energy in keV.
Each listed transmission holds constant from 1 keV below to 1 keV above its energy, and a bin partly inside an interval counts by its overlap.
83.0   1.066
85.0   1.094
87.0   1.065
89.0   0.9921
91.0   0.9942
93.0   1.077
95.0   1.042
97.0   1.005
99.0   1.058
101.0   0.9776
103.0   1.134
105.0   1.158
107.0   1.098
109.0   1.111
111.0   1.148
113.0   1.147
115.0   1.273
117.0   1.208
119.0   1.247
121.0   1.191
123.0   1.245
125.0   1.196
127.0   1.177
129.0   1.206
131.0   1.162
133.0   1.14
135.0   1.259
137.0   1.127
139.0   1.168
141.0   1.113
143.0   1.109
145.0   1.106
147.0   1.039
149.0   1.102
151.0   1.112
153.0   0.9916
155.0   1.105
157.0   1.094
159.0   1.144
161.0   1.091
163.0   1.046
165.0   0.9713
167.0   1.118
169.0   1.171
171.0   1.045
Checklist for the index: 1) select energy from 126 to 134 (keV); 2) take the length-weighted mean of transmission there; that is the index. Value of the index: 1.17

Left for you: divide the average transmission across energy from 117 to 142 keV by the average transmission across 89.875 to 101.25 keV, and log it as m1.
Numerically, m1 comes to 1.15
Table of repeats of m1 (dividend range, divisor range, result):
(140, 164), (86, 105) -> 1.04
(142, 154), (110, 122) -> 0.90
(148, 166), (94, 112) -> 0.99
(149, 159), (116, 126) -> 0.89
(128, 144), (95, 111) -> 1.07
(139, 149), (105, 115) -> 0.96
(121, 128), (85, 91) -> 1.16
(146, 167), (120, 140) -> 0.90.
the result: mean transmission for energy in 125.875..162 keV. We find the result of 1.13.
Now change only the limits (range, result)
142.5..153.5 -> 1.08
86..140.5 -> 1.13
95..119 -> 1.12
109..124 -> 1.2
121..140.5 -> 1.19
